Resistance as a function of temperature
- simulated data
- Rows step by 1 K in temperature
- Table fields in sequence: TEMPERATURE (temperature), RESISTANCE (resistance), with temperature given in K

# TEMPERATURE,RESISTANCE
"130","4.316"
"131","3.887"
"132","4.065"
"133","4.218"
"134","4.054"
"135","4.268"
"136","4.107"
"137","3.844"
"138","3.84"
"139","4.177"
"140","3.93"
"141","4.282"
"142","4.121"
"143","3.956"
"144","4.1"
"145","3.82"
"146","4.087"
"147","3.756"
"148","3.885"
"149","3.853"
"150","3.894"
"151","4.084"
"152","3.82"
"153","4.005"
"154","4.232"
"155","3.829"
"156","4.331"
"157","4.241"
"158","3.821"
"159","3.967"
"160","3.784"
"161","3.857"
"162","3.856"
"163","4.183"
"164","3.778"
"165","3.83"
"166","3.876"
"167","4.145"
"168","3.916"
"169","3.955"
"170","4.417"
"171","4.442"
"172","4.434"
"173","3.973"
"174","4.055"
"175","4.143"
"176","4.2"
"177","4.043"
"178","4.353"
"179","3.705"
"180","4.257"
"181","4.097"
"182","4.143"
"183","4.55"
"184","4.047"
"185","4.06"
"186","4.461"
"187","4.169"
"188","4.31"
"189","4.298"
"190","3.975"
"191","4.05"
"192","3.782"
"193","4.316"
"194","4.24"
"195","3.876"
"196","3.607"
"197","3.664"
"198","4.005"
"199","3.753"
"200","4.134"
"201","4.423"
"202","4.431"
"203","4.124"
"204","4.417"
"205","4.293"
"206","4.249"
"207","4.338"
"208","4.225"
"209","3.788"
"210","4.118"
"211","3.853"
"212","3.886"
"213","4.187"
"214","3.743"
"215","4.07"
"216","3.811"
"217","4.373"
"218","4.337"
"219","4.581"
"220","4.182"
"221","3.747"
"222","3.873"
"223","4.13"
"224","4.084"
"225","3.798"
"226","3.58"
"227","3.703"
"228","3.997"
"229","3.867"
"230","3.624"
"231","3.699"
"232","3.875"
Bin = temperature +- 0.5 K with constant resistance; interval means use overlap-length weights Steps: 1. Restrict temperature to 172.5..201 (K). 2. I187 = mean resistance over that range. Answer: 4.09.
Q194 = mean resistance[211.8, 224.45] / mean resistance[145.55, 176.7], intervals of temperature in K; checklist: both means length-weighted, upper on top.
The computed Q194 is 1.0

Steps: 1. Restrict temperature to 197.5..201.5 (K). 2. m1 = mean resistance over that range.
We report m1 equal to 4.08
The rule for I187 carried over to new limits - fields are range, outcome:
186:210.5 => 4.11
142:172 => 4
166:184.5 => 4.15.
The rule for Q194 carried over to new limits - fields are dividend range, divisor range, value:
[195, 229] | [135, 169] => 1.02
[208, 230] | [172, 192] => 0.96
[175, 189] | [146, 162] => 1.06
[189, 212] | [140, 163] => 1.02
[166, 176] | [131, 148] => 1.03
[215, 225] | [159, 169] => 1.05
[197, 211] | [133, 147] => 1.03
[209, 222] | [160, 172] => 1.01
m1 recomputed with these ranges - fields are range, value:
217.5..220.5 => 4.37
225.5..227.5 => 3.64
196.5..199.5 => 3.81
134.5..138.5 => 4.01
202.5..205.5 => 4.28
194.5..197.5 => 3.72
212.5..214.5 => 3.96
